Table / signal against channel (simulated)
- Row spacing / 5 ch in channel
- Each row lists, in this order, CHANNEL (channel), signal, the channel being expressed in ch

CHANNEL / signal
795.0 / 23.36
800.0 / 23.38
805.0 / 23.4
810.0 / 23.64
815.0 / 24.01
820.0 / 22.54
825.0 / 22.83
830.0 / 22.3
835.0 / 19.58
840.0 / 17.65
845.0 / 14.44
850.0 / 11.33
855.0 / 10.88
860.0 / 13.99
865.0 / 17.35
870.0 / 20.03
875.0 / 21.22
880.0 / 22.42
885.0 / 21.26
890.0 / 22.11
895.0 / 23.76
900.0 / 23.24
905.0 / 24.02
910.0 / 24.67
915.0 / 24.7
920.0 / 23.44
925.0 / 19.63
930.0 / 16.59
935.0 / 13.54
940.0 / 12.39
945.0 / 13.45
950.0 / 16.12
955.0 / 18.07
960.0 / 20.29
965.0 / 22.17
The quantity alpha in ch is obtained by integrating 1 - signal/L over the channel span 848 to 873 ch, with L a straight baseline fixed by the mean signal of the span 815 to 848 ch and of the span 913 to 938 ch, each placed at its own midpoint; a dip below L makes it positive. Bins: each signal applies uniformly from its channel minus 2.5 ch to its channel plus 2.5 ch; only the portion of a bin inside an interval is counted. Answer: 6.2 ch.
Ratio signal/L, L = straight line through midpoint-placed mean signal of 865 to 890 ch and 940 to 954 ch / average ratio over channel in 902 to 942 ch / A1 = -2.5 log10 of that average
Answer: -0.17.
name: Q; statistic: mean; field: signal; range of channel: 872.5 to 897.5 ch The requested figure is 22.2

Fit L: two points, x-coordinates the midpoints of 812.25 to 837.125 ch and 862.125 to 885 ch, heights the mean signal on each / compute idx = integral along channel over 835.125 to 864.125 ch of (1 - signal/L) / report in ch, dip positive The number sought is 9.5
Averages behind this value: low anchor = 22.3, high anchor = 20.3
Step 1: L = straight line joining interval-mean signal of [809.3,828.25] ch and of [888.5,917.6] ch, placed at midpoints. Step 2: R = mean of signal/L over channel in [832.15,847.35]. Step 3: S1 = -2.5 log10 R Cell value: 0.32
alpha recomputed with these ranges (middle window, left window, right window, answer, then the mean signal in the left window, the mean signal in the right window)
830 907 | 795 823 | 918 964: 5.3 ch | 23.4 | 17.2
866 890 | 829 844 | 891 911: 1.1 ch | 19.1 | 23.7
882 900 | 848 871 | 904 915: -1.5 ch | 14.4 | 24.5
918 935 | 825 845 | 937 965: -1.6 ch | 19.5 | 16.6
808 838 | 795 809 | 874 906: 1.1 ch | 23.4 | 22.6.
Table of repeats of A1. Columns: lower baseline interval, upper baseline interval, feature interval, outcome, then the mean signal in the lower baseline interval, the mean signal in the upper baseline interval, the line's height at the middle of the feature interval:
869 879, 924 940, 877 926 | -0.25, 21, 15.6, 18.5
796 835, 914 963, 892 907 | -0.22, 22.9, 17.7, 19.3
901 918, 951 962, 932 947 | 0.49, 24.3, 18.7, 20.7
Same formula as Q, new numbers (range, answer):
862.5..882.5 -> 20.3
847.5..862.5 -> 12.1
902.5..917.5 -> 24.5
